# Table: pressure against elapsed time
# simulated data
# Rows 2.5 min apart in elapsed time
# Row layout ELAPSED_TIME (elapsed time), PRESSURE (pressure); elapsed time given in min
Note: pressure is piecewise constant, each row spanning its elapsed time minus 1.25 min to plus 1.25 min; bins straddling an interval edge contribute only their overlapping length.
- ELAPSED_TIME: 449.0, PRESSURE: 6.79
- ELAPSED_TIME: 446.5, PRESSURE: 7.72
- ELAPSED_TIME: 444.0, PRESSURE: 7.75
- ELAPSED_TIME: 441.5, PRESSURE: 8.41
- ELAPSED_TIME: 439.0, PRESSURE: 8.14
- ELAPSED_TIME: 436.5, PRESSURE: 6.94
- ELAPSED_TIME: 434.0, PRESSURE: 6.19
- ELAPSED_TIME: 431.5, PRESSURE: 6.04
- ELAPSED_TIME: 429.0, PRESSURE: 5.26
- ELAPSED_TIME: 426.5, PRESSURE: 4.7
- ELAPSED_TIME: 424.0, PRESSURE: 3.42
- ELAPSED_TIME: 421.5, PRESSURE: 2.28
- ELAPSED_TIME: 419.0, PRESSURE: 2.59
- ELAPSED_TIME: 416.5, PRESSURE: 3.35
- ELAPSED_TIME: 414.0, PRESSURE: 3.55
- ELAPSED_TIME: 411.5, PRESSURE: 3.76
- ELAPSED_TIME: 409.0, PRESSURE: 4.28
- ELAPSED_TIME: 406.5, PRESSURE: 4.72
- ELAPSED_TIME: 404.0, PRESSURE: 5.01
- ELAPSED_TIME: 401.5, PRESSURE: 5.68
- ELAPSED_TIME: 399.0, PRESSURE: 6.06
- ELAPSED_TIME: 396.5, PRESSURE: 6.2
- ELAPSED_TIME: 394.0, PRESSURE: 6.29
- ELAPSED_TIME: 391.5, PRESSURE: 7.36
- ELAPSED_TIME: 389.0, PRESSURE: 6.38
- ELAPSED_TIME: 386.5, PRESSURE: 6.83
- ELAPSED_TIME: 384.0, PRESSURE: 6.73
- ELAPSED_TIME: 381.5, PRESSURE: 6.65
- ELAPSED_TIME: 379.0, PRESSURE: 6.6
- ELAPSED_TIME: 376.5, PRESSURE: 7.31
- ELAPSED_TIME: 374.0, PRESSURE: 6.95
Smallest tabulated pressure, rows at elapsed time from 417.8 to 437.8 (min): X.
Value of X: 2.28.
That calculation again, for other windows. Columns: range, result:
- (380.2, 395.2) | 6.29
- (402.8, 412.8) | 3.76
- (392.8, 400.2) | 6.06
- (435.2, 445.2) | 6.94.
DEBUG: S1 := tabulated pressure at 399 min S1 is 6.06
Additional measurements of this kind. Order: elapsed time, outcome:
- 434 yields 6.19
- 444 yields 7.75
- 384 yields 6.73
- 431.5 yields 6.04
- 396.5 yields 6.2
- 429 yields 5.26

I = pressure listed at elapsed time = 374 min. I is 6.95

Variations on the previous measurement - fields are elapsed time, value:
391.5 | 7.36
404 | 5.01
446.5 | 7.72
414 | 3.55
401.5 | 5.68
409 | 4.28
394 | 6.29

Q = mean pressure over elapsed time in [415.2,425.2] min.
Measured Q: 2.91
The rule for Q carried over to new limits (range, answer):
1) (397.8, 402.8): 5.86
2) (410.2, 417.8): 3.55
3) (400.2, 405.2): 5.36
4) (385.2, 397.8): 6.61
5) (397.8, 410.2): 5.15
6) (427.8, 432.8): 5.66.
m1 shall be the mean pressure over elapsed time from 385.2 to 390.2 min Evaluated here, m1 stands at 6.61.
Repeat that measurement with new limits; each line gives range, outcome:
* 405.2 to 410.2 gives 4.51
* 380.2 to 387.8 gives 6.73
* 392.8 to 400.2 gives 6.18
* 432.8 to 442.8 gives 7.43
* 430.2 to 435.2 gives 6.11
